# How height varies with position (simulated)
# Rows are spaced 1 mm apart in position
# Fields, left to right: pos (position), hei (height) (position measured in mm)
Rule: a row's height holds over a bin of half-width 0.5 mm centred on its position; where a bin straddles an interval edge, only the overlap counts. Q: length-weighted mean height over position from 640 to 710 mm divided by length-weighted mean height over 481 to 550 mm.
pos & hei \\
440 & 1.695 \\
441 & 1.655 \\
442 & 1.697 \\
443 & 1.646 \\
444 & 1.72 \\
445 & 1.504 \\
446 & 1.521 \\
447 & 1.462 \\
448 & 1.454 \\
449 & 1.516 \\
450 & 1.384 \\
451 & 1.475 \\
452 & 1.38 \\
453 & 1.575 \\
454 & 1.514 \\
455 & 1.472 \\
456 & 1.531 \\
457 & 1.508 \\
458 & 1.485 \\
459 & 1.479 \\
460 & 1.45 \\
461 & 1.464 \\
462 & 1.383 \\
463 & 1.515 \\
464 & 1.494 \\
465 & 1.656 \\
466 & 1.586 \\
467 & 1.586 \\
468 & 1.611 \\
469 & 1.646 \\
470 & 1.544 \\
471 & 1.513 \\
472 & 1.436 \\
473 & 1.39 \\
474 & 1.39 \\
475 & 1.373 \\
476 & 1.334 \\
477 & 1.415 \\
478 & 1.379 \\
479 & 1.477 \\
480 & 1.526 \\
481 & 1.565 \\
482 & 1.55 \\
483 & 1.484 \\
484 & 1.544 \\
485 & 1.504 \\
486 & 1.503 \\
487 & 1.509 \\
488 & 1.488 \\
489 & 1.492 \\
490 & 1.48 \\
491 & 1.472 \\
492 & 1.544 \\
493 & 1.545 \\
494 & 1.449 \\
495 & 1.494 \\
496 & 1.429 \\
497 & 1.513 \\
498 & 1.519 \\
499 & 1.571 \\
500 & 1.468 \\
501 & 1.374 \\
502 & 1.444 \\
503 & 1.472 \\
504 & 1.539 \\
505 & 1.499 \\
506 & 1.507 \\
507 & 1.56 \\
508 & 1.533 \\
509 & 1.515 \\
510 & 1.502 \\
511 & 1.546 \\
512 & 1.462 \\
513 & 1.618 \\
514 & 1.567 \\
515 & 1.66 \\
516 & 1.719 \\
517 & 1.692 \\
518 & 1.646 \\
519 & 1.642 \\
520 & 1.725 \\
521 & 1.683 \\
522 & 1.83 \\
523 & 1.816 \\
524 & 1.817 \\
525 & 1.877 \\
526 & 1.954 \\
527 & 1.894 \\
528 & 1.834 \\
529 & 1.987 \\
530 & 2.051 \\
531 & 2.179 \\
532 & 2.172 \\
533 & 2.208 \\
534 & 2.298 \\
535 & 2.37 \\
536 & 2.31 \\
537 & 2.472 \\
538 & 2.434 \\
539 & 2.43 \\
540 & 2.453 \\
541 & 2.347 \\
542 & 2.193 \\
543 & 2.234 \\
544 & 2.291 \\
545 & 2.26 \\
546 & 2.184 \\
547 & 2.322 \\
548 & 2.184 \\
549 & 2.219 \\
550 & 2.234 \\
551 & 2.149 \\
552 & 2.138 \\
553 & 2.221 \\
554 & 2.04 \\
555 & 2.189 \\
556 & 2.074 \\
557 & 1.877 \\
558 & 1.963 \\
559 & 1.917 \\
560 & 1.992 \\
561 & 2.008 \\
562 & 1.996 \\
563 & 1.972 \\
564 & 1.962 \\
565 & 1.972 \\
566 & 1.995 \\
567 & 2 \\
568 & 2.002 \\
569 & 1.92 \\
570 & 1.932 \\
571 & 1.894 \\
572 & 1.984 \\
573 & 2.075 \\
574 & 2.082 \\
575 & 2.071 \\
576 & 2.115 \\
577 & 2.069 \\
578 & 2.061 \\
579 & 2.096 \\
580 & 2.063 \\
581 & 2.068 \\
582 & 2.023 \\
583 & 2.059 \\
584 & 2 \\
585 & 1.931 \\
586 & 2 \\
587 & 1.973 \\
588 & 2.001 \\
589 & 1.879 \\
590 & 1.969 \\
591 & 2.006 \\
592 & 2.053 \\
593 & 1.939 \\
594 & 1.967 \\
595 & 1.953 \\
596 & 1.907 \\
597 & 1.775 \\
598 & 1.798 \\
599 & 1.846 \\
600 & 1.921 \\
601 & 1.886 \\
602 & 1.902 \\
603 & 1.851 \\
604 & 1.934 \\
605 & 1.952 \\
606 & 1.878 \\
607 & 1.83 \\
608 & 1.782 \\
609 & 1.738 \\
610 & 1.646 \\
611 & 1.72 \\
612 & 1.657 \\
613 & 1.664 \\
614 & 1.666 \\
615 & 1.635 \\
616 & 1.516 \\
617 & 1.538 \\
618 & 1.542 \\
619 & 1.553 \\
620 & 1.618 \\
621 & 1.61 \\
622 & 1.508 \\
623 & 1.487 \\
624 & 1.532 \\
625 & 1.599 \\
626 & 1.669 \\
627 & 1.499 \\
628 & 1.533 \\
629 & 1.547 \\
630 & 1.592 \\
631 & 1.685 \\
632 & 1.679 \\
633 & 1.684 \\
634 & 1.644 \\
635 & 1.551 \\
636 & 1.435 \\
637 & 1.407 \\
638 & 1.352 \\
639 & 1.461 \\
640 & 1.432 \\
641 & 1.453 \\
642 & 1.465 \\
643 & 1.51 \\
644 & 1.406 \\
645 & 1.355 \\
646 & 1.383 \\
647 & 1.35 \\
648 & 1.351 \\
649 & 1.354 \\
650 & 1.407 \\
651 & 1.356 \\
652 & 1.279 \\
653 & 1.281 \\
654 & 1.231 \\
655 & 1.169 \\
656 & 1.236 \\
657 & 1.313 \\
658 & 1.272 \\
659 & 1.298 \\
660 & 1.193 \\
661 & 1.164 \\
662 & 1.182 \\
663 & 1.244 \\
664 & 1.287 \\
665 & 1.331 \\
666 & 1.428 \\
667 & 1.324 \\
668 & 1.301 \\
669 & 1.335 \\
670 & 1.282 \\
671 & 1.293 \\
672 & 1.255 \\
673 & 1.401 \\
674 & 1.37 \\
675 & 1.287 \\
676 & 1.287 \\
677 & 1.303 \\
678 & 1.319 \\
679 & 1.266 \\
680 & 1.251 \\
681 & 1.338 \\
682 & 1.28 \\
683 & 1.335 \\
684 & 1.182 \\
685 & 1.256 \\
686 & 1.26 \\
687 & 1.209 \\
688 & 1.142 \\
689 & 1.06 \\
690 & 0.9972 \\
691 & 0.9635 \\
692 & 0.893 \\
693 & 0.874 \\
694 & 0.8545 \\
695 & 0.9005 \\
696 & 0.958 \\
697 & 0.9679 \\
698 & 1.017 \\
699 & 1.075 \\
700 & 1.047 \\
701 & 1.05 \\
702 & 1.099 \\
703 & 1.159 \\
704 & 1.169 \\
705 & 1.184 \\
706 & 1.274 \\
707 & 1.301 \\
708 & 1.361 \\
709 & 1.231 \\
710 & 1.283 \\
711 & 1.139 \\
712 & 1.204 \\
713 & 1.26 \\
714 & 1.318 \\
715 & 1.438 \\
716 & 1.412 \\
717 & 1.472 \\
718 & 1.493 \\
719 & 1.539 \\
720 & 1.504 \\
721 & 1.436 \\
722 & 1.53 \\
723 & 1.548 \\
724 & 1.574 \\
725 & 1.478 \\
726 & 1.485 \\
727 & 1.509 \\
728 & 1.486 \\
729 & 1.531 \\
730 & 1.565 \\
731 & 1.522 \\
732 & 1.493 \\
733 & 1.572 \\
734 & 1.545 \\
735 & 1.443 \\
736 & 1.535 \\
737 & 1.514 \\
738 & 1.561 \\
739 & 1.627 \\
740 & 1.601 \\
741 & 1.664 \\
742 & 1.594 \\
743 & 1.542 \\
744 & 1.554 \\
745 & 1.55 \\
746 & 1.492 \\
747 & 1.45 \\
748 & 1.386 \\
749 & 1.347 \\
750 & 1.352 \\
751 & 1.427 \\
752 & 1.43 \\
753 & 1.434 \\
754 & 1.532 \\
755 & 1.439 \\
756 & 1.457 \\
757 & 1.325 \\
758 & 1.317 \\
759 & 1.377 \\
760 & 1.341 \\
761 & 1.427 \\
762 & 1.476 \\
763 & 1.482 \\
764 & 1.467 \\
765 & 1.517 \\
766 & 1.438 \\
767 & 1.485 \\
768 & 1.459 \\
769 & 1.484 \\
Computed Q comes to 0.69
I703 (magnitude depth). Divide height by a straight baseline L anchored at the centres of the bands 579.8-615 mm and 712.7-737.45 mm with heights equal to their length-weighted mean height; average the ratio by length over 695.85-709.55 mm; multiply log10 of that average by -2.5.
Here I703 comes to 0.34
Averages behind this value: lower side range 1.89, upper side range 1.49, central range 1.14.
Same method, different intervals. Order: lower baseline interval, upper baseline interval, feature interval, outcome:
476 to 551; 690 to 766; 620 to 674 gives 0.09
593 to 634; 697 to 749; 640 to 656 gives 0.19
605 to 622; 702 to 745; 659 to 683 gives 0.20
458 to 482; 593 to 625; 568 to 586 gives -0.20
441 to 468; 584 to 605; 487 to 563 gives -0.08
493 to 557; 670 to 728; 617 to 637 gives -0.04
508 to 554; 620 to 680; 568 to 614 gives -0.14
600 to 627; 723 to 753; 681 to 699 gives 0.42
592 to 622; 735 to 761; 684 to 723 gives 0.29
